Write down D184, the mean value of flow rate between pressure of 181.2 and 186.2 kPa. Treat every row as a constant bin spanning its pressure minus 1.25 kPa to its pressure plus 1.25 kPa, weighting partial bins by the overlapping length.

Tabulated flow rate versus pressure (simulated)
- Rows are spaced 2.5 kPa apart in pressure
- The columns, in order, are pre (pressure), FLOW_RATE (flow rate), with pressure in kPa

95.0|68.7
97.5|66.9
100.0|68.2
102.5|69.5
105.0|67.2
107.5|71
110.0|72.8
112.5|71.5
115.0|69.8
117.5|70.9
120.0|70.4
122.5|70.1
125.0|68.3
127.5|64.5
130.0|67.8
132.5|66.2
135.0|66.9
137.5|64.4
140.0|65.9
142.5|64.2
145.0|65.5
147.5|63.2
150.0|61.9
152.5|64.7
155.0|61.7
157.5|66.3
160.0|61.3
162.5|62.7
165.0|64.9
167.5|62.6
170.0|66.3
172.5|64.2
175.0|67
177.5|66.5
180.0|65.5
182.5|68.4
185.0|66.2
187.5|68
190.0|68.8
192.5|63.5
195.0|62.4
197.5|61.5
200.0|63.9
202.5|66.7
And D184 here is 67.3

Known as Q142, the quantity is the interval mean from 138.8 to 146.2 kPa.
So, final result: 65.2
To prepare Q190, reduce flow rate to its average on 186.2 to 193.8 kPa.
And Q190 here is 66.7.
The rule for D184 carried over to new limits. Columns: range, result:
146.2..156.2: 62.9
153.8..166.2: 63.4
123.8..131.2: 66.9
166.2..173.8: 64.4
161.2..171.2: 64.1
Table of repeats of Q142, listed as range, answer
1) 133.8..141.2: 65.7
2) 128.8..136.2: 67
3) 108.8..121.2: 71.1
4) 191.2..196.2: 63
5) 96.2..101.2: 67.6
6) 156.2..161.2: 63.8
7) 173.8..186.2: 66.7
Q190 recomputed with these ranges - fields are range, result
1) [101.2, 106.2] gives 68.4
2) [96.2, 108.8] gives 68.6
